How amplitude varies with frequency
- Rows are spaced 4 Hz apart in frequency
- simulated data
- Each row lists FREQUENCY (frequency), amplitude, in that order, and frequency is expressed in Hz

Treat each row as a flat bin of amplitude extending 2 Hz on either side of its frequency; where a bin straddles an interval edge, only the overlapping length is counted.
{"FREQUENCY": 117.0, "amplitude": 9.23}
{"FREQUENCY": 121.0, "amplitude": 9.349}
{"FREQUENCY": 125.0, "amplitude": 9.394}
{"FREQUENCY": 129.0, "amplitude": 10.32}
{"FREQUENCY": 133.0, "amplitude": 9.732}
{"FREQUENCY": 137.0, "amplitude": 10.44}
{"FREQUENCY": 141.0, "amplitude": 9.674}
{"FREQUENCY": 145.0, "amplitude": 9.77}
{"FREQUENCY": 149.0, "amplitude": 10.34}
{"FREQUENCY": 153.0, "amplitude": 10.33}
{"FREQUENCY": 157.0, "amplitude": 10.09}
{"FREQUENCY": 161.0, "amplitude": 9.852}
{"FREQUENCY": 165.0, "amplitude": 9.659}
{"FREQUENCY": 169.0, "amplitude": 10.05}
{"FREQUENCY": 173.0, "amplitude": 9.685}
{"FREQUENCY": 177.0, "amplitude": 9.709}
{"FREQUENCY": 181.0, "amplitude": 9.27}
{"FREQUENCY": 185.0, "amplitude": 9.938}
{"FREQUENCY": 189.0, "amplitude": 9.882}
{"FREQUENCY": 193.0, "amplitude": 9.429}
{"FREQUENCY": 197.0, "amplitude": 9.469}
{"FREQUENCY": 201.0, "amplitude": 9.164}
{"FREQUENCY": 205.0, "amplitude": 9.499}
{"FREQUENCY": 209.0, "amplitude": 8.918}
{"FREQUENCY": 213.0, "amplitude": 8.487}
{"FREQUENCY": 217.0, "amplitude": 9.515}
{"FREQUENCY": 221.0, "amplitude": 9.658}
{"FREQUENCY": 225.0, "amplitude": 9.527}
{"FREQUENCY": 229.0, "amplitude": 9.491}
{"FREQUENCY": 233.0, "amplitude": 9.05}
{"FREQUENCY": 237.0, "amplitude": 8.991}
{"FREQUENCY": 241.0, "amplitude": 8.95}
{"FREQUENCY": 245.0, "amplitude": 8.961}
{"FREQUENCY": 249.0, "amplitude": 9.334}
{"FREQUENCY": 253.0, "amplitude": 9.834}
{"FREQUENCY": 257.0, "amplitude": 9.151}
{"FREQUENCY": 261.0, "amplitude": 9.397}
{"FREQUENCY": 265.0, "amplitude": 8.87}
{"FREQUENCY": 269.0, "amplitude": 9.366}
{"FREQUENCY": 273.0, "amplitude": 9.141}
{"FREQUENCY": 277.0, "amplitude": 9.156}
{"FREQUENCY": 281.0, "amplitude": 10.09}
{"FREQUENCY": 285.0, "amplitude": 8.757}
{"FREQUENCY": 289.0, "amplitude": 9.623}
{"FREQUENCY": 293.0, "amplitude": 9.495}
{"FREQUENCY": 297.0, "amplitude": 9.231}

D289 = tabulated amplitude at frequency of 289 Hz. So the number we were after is 9.623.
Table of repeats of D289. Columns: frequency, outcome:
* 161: 9.852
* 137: 10.44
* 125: 9.394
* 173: 9.685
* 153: 10.33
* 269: 9.366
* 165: 9.659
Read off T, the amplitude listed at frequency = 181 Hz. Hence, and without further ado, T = 9.27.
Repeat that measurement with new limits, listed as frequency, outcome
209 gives 8.918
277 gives 9.156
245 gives 8.961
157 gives 10.09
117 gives 9.23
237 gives 8.991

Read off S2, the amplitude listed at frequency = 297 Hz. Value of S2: 9.231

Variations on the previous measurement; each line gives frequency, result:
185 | 9.938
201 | 9.164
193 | 9.429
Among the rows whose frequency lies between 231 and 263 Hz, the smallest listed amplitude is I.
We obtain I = 8.95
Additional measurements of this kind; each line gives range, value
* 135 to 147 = 9.674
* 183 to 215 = 8.487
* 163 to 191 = 9.27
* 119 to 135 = 9.349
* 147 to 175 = 9.659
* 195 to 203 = 9.164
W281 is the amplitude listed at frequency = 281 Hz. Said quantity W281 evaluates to 10.09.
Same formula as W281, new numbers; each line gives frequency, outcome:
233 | 9.05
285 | 8.757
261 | 9.397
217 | 9.515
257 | 9.151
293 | 9.495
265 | 8.87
